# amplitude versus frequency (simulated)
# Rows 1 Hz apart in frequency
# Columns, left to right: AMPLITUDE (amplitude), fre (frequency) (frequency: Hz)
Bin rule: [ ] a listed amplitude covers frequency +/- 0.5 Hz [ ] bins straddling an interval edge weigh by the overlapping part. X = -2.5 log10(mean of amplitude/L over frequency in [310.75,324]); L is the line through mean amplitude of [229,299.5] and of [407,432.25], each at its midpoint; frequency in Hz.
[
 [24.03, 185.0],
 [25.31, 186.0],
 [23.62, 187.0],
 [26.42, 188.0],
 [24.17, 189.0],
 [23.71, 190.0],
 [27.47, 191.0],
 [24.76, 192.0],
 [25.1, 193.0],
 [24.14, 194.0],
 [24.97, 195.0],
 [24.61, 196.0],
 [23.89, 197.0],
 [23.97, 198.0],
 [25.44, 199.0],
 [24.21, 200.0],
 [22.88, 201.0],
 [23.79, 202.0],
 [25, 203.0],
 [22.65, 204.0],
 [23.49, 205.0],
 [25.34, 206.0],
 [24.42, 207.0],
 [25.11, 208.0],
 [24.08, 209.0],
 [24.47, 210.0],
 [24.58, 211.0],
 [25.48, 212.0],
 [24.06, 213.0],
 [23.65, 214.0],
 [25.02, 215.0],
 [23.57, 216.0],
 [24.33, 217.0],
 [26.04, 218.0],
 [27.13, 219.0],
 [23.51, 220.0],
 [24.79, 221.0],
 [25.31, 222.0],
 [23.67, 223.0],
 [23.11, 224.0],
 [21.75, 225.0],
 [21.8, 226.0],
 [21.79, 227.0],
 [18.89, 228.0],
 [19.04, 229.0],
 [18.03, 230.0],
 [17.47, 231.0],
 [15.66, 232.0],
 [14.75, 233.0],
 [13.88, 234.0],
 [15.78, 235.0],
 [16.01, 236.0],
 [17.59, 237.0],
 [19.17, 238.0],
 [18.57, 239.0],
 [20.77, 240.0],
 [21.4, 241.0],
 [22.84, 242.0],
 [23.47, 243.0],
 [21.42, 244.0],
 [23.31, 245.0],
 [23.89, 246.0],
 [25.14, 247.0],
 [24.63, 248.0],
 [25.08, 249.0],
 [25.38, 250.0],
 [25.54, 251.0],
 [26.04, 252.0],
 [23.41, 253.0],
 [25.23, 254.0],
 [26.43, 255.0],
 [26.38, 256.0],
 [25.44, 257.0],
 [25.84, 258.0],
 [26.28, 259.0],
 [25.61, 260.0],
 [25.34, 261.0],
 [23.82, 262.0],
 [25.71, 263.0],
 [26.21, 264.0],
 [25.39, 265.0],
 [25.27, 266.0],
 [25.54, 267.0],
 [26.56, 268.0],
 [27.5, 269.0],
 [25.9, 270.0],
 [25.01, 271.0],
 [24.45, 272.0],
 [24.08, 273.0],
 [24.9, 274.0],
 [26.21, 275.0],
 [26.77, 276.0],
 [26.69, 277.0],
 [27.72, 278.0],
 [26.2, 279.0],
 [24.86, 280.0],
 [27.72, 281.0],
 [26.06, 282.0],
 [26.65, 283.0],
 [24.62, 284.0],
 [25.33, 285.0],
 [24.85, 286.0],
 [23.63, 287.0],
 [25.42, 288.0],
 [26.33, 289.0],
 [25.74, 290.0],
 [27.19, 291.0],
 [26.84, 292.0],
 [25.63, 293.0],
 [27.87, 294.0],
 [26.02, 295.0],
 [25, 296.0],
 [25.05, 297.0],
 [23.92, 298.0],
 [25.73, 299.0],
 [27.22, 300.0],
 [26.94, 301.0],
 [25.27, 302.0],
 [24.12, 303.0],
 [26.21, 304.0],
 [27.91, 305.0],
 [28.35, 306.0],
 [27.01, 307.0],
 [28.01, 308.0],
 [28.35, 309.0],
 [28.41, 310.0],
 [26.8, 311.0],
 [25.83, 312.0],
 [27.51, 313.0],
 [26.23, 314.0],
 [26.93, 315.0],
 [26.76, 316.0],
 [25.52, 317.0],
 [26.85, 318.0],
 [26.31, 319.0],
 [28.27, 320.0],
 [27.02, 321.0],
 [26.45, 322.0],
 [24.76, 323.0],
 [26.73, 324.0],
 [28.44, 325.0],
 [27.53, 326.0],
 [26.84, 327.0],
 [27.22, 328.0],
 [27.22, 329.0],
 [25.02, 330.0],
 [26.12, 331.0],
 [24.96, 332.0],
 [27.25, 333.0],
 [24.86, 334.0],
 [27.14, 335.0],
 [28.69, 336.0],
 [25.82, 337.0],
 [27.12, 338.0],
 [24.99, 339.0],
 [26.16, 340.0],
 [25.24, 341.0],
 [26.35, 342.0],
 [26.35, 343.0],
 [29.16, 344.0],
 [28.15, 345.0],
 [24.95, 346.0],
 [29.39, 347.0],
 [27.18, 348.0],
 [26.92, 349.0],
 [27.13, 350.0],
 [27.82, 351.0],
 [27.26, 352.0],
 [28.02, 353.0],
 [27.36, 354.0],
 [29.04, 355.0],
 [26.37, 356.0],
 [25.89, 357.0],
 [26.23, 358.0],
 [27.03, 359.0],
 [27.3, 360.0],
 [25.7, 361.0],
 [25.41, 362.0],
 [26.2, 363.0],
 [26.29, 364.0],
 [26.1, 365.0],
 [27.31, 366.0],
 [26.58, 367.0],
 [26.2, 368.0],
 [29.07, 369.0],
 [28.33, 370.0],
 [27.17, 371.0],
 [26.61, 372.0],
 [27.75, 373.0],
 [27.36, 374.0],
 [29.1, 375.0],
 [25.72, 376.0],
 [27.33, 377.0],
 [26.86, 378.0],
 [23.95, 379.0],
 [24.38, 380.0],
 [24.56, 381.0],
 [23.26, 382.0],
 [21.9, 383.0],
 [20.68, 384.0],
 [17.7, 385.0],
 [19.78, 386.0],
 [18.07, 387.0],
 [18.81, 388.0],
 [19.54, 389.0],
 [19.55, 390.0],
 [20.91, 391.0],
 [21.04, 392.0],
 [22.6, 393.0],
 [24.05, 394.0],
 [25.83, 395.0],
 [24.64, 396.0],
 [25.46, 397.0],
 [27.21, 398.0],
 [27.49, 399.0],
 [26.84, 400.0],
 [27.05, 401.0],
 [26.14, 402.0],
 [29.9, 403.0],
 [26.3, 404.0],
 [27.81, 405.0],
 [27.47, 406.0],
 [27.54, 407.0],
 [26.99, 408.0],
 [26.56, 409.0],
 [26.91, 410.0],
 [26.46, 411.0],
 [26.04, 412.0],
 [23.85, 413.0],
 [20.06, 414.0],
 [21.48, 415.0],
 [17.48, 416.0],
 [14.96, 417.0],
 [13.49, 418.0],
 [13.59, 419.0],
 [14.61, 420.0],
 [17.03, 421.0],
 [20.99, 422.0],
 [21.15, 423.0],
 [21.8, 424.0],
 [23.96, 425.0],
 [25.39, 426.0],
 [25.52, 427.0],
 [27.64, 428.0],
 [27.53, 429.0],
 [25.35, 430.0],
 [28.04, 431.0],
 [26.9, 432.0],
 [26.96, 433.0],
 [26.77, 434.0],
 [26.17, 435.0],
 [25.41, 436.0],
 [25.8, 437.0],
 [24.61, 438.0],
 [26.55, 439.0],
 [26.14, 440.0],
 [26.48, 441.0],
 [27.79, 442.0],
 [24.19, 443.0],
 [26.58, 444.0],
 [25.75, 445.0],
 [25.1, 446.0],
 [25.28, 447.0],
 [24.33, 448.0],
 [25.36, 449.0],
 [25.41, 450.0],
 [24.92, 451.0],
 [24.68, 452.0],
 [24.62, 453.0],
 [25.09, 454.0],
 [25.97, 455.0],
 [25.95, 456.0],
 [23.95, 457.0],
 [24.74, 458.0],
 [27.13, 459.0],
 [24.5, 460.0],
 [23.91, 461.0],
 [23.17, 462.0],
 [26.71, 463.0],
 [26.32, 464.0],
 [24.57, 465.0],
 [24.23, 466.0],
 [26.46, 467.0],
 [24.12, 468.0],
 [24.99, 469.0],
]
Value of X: -0.13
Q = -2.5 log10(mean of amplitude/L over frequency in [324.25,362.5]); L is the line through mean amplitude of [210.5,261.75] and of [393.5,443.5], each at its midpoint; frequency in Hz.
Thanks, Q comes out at -0.13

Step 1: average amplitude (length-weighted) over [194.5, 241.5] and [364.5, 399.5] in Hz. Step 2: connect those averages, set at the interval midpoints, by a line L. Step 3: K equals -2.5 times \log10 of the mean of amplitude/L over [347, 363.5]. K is -0.13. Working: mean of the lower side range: 22.2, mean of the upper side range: 24.4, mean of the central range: 27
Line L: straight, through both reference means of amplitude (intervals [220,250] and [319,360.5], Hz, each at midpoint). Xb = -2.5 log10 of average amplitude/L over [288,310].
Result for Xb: -0.08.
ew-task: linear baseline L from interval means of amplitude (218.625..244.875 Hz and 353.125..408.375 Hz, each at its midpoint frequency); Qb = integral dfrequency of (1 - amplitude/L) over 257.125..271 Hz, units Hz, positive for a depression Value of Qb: -2.8 Hz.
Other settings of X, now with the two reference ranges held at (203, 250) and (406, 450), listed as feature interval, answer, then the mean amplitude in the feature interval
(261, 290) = -0.14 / 25.7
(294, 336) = -0.16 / 26.6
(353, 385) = -0.12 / 26.1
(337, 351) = -0.16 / 26.9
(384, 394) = 0.18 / 20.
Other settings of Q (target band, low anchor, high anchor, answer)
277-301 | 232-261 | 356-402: -0.12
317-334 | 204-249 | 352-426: -0.14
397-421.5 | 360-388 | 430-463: 0.08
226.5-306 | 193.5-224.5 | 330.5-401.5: 0.03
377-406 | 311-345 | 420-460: 0.09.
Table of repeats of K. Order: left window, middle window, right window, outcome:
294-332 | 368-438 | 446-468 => 0.07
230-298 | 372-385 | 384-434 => -0.07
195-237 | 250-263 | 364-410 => -0.11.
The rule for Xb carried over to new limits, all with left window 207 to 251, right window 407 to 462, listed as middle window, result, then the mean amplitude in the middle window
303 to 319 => -0.18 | 27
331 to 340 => -0.14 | 26.3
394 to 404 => -0.12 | 26.6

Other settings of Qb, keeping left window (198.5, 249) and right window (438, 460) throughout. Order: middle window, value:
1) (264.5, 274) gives -1.1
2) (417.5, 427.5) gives 2.1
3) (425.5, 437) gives -0.6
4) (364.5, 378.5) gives -1.6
